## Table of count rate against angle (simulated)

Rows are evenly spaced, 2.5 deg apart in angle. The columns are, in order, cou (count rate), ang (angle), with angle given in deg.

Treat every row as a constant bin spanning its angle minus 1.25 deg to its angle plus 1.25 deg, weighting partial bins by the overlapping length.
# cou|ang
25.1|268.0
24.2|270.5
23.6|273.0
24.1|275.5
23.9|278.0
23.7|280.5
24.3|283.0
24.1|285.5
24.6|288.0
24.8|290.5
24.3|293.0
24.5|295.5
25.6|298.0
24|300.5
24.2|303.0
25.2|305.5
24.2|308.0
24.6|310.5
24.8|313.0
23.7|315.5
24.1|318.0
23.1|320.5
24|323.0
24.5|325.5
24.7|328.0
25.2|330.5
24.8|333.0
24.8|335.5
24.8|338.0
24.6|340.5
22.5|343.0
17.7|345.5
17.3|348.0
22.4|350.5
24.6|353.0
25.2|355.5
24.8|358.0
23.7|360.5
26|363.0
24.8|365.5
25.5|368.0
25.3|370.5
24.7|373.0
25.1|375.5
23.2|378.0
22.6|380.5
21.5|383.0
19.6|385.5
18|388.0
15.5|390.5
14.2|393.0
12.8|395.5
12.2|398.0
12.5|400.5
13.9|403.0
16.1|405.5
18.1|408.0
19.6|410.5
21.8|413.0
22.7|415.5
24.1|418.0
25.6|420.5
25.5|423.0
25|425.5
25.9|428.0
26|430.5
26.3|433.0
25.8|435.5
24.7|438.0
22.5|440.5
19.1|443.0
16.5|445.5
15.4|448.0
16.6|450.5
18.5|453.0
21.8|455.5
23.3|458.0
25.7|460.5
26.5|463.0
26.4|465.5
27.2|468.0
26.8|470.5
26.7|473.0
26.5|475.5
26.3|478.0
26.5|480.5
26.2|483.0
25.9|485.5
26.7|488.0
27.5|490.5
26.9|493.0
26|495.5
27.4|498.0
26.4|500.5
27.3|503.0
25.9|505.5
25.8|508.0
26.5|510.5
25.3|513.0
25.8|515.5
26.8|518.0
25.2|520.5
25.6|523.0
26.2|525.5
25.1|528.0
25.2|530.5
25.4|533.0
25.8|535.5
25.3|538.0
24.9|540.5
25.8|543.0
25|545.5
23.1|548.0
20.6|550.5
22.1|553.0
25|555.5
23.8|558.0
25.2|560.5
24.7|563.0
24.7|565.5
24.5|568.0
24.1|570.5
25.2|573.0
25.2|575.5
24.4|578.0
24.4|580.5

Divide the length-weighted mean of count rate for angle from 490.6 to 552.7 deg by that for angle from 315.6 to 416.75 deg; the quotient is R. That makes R 1.19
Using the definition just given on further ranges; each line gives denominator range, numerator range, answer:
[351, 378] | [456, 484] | 1.05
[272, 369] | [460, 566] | 1.07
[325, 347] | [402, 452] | 0.91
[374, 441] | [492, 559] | 1.22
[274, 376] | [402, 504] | 0.99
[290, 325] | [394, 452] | 0.84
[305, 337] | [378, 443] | 0.84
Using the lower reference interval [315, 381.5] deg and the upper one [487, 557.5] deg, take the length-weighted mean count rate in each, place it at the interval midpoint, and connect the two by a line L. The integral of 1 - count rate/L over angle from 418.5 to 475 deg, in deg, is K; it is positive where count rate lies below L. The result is 2.7 deg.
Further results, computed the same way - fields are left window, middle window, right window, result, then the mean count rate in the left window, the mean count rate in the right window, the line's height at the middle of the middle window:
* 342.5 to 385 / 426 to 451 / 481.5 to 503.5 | 3.1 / 23.3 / 26.7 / 25.3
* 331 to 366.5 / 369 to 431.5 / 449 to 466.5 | 6.9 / 23.5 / 22.5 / 23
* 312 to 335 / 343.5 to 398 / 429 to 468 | 5.1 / 24.3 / 22.5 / 23.6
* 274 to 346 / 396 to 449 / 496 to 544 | 9.0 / 24.2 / 25.9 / 25.1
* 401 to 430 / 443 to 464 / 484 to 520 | 3.0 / 21.5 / 26.4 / 23.7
